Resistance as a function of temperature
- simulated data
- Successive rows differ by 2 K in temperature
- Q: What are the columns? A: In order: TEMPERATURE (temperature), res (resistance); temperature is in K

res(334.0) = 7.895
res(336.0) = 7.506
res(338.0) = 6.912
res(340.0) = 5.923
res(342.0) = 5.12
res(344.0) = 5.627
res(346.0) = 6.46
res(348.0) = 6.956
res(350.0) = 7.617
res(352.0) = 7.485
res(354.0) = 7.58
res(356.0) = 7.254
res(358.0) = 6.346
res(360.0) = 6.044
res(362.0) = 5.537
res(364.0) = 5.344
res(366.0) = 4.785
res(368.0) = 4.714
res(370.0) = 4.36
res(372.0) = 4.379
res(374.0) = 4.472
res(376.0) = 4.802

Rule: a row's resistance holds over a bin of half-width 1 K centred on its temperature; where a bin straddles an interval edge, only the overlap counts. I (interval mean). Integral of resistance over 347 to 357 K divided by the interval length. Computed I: 7.38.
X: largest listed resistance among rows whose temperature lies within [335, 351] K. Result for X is 7.617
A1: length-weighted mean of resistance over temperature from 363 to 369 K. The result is 4.95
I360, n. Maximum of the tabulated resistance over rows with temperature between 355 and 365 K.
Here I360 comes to 7.254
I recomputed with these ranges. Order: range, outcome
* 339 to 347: 5.78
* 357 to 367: 5.61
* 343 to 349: 6.35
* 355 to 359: 6.8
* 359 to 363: 5.79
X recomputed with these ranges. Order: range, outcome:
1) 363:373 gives 5.344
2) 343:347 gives 6.46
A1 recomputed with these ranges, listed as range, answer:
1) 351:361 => 6.94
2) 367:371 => 4.54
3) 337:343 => 5.99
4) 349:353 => 7.55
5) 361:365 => 5.44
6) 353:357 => 7.42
